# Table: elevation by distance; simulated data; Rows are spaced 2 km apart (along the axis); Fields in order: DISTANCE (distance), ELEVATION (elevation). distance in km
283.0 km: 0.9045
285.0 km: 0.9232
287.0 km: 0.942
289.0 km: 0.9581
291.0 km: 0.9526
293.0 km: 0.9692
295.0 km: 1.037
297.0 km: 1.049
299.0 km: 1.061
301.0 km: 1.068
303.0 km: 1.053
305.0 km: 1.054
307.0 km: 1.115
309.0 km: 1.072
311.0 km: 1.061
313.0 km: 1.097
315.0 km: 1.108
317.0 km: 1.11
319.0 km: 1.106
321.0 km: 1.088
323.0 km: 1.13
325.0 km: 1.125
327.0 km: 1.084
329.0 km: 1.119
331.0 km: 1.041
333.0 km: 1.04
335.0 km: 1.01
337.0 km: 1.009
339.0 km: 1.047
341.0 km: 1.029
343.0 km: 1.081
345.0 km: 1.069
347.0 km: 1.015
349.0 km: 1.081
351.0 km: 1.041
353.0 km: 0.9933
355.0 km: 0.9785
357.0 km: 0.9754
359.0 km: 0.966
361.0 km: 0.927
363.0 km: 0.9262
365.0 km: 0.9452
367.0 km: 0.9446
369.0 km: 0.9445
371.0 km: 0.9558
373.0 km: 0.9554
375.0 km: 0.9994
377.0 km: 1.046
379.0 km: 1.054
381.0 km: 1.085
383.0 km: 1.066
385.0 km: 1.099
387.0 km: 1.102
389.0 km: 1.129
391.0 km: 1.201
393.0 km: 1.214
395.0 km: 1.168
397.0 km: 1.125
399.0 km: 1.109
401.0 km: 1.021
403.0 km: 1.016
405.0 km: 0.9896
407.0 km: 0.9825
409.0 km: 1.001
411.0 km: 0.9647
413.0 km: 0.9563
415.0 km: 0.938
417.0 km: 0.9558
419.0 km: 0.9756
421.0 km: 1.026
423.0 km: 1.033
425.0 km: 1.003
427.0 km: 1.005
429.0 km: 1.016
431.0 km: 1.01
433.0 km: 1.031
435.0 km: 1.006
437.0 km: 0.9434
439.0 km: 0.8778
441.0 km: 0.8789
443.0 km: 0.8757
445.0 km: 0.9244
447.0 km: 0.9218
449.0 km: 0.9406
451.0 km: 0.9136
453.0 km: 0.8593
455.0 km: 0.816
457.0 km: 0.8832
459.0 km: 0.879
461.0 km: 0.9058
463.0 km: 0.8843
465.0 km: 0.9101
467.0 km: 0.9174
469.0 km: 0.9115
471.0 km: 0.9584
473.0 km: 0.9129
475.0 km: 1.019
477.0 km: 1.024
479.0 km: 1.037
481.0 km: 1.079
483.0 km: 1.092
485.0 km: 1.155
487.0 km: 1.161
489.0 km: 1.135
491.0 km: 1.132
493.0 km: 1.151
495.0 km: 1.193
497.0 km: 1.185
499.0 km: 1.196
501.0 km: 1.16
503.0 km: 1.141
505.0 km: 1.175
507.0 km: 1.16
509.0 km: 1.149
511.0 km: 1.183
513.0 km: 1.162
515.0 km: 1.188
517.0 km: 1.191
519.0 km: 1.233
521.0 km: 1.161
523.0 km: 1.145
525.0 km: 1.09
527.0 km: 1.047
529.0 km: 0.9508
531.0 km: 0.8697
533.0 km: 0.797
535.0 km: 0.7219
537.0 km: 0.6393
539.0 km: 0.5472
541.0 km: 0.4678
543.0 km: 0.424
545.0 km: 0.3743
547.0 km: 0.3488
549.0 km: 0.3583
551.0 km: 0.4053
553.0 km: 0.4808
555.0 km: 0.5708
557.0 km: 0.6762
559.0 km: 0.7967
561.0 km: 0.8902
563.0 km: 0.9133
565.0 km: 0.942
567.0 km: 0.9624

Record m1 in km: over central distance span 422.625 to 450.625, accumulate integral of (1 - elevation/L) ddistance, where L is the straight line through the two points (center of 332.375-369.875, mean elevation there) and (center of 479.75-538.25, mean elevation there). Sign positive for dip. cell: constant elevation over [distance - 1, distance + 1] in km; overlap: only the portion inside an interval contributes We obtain 2.4 km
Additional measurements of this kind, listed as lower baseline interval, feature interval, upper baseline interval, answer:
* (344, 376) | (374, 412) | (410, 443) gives -3.7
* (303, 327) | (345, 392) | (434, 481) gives 0.5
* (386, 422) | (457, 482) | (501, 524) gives 3.8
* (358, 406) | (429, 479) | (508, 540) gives 4.6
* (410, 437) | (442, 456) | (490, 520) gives 2.1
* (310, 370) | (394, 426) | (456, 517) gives 1.1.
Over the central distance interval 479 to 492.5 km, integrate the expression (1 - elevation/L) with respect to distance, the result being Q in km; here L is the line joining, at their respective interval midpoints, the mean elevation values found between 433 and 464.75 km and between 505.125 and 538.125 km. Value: -2.0 km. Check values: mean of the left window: 0.905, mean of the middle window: 1.12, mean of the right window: 1.04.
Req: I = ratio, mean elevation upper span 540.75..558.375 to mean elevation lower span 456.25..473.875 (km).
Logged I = 0.5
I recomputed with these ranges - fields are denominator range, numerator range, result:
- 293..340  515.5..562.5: 0.70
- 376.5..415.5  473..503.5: 1.05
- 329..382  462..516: 1.08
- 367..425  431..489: 0.92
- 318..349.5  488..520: 1.10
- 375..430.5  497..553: 0.86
